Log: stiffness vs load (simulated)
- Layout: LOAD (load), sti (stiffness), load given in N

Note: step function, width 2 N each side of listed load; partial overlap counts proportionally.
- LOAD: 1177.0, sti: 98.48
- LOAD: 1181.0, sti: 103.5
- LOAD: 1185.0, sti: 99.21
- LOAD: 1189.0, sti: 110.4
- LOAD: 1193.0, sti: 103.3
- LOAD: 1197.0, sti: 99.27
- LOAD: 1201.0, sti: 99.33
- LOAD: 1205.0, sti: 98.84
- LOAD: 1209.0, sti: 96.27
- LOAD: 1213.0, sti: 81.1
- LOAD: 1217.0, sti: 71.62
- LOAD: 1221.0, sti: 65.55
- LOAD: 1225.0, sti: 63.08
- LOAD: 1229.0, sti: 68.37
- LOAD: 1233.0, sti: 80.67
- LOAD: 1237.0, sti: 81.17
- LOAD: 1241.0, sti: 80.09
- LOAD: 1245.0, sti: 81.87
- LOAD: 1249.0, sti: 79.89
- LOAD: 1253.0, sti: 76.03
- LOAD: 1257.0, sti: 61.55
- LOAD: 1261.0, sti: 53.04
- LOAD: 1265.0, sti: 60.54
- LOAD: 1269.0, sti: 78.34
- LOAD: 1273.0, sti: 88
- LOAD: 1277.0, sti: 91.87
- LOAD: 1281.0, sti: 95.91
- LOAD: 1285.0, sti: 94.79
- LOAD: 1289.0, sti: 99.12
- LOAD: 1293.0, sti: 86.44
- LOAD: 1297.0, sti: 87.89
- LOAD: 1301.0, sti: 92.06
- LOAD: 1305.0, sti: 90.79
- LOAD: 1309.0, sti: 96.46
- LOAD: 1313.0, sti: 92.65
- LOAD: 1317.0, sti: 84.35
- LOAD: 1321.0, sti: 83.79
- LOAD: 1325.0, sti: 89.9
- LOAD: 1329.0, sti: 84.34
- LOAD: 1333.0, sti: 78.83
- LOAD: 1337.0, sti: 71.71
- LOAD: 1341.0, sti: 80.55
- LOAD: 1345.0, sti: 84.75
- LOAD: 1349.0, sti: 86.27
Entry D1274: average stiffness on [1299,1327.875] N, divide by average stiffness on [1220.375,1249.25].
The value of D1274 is 1.19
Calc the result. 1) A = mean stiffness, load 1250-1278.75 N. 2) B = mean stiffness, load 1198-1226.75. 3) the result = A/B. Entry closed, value 0.88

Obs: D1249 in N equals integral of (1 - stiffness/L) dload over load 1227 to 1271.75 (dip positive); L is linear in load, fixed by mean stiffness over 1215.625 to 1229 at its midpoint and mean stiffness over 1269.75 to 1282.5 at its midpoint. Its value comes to 2.8 N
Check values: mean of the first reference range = 66.8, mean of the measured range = 73.1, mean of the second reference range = 90.4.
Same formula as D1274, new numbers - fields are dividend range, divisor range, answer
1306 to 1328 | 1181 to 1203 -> 0.87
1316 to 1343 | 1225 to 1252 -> 1.06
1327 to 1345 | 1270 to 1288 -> 0.86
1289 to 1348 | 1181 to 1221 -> 0.92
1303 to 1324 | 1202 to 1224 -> 1.09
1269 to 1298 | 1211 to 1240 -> 1.24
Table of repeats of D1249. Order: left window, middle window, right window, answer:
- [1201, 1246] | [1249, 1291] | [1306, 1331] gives 2.2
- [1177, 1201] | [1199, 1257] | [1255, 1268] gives -0.5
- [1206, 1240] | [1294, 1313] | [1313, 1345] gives -2.4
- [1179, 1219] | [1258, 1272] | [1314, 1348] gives 3.7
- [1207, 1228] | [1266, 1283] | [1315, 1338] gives -1.7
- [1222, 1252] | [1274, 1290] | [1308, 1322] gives -2.1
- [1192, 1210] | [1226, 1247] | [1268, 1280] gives 3.6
